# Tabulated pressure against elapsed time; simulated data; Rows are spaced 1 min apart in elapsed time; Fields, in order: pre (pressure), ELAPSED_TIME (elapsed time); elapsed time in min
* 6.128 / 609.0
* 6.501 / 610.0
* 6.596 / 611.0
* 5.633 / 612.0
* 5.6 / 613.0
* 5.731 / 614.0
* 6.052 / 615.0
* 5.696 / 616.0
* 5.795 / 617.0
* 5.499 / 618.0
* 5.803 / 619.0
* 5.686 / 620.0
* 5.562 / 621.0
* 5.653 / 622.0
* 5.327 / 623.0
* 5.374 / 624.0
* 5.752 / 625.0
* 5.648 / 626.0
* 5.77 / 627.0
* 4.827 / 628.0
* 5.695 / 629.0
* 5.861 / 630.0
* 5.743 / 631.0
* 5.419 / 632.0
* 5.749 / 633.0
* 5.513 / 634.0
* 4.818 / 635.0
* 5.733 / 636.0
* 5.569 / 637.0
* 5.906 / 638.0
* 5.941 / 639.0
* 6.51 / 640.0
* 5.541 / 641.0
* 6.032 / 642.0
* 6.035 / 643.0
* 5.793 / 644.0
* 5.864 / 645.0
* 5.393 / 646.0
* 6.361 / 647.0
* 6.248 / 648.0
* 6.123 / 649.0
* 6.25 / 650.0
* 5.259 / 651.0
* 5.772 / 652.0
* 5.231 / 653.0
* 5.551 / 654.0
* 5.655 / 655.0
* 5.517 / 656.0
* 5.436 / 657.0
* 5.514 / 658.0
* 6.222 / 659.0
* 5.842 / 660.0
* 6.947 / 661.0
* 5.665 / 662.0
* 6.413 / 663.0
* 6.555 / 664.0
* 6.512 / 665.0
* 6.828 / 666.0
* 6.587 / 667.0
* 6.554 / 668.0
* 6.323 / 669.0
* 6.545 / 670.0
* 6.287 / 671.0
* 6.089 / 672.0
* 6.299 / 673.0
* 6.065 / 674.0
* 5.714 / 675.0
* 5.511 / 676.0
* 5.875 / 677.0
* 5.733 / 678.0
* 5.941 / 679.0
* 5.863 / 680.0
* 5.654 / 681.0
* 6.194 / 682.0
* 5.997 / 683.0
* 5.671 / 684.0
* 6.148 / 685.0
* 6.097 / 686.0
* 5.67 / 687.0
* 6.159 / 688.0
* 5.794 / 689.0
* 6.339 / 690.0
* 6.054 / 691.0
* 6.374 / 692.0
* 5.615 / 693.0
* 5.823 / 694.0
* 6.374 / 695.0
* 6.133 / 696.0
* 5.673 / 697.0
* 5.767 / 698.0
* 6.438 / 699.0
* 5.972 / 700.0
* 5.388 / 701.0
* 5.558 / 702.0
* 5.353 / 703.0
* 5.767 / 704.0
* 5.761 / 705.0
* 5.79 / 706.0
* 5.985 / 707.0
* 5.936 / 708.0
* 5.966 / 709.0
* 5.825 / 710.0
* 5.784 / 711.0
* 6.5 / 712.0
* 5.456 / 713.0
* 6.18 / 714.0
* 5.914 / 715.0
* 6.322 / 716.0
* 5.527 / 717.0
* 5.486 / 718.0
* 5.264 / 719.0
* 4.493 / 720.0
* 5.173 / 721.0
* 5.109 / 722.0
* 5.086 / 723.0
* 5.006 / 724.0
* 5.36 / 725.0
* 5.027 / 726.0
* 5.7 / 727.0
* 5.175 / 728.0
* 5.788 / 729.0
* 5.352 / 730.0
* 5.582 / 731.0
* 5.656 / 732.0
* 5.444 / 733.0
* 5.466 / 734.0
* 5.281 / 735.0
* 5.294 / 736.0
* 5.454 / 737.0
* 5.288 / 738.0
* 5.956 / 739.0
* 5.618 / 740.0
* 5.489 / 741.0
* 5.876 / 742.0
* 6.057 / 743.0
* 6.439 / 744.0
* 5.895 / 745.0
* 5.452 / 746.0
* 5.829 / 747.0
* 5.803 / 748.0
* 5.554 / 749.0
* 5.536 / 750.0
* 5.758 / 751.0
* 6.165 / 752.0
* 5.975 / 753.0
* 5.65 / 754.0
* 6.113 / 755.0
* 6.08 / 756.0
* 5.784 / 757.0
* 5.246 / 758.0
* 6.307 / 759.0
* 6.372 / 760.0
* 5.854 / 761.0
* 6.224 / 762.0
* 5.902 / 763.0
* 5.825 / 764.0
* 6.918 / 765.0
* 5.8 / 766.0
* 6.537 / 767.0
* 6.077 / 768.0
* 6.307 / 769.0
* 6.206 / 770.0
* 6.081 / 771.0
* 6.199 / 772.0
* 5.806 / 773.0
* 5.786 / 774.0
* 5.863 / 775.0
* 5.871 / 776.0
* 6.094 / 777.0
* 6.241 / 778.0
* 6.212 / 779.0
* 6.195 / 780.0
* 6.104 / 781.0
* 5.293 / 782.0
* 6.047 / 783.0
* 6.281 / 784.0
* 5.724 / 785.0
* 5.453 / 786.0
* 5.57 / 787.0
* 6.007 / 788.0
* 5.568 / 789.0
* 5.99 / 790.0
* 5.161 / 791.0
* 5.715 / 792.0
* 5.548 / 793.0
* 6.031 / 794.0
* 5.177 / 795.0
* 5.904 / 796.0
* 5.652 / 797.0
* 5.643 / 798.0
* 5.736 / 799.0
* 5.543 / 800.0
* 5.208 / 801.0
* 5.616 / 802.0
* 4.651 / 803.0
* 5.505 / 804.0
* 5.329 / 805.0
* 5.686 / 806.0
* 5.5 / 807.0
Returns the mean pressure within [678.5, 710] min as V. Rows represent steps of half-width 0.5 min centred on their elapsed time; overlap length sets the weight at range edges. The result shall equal 5.91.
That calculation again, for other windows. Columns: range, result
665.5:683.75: 6.11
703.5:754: 5.63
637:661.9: 5.86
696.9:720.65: 5.75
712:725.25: 5.46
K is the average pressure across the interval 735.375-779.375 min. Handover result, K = 5.92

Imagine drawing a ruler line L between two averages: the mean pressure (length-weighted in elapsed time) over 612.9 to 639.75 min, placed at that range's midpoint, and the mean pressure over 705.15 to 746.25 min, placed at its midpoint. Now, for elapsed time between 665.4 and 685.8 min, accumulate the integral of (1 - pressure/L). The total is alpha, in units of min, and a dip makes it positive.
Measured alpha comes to -1.8 min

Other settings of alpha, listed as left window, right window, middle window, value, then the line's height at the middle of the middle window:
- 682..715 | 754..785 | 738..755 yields 0.5 min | 6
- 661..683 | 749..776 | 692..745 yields 3.7 min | 6.08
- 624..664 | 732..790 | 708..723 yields 0.5 min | 5.84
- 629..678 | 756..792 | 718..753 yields 2.6 min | 5.96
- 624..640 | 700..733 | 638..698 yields -4.3 min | 5.6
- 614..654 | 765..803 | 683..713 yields -0.8 min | 5.77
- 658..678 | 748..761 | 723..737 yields 1.4 min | 5.97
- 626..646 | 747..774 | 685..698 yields -0.4 min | 5.83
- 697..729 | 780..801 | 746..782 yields -2.0 min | 5.68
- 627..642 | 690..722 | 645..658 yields -0.1 min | 5.68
